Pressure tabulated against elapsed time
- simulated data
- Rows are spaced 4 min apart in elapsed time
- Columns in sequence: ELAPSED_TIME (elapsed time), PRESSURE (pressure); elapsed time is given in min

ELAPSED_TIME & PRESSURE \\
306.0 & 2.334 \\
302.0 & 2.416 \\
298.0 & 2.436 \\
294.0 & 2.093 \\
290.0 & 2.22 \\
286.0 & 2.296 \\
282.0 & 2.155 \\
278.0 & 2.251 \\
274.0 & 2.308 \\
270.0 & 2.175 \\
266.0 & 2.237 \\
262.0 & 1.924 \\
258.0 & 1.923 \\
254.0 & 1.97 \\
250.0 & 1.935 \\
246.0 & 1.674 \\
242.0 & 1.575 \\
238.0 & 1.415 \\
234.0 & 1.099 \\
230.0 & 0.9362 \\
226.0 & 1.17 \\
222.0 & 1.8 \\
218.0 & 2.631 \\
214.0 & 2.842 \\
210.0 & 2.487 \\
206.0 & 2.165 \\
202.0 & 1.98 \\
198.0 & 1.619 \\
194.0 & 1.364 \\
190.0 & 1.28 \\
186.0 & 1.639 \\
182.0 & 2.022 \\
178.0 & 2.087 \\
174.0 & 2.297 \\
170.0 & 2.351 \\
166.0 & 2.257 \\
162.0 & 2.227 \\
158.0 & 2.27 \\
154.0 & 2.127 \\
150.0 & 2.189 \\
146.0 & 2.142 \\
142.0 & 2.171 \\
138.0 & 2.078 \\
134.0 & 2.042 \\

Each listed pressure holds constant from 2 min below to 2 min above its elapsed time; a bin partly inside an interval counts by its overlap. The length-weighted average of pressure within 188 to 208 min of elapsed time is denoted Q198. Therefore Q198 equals 1.68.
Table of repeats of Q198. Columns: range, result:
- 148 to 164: 2.2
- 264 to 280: 2.24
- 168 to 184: 2.19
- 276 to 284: 2.2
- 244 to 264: 1.89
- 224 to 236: 1.07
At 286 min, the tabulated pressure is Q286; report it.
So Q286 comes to 2.296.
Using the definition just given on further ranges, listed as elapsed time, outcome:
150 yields 2.189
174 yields 2.297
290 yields 2.22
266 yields 2.237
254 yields 1.97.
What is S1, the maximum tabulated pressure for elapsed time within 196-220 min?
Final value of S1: 2.842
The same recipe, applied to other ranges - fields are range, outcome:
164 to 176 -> 2.351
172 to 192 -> 2.297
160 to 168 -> 2.257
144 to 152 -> 2.189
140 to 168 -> 2.27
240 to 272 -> 2.237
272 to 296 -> 2.308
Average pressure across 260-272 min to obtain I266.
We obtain 2.11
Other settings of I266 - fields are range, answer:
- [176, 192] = 1.76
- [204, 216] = 2.5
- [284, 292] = 2.26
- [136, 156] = 2.14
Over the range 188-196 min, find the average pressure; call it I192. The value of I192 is 1.32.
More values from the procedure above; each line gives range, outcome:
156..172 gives 2.28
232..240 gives 1.26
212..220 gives 2.74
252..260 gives 1.95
